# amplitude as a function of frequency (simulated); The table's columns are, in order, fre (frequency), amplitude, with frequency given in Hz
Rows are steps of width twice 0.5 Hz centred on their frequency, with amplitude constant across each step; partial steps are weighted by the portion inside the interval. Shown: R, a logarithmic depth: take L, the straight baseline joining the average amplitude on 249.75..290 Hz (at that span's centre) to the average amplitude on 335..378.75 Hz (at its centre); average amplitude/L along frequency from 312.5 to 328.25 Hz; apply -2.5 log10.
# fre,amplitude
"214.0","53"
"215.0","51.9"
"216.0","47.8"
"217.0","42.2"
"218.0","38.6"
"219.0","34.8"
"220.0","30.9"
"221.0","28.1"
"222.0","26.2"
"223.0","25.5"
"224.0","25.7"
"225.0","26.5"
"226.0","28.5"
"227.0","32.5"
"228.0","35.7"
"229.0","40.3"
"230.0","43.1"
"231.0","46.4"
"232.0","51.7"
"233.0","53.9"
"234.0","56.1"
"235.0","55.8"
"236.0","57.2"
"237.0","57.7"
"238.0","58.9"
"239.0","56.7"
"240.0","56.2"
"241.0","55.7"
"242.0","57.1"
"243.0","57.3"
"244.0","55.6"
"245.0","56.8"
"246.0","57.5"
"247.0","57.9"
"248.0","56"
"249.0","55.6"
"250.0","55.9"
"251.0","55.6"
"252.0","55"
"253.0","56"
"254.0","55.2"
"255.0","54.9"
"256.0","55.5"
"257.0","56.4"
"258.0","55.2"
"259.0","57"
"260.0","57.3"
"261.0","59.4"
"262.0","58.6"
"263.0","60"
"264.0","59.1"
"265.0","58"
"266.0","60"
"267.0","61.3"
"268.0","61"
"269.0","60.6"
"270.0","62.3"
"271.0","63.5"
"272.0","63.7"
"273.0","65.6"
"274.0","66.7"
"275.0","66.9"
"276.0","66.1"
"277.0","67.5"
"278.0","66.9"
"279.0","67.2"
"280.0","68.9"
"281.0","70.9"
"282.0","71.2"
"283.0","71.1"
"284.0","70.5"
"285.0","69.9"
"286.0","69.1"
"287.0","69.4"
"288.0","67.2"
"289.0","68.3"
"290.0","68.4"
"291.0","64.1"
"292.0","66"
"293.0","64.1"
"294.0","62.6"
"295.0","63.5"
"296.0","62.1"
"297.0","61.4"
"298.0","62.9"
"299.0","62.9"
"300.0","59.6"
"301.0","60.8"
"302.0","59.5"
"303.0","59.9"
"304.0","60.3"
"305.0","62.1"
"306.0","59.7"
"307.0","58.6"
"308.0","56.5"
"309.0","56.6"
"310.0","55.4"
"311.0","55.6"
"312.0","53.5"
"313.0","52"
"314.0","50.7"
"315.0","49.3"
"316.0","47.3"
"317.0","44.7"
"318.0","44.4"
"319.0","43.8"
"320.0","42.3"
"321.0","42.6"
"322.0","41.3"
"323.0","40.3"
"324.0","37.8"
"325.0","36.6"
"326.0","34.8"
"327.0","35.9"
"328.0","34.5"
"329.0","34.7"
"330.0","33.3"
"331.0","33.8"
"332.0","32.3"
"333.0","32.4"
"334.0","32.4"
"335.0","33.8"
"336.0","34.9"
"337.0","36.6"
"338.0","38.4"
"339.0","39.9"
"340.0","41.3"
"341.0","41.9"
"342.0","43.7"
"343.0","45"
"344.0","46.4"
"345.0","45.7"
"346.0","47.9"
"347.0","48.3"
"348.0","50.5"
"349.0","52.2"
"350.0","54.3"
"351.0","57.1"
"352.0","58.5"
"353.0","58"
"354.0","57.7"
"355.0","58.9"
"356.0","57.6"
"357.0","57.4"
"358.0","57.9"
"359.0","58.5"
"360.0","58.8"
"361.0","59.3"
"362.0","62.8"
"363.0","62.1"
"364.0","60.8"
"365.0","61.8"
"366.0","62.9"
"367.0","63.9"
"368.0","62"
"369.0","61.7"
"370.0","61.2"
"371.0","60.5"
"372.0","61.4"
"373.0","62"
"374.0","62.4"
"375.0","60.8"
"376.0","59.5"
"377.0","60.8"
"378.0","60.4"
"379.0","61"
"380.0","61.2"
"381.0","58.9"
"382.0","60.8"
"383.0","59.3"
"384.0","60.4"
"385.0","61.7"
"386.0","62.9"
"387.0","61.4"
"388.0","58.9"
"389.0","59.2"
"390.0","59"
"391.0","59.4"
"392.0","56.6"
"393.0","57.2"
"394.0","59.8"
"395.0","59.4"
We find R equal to 0.34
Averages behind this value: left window 62.7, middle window 42.5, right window 54.5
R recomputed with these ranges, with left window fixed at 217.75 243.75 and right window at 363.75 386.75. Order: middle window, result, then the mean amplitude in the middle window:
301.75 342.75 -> 0.22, 44.4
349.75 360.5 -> 0.02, 57.8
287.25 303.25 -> -0.22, 63.5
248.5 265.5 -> -0.20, 56.7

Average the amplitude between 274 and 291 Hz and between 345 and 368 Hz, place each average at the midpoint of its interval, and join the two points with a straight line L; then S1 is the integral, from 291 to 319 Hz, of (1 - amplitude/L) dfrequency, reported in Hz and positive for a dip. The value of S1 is 3.39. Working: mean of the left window 68.5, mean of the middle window 57.4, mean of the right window 57.4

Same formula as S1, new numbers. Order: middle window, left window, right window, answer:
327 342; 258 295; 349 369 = 6.1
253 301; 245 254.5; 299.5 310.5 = -4.8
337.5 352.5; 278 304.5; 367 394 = 3.6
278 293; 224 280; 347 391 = -3.1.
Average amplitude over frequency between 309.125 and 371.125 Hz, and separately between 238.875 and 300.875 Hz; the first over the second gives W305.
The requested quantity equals 0.8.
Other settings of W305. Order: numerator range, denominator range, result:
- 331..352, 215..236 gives 1.09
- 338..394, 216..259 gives 1.18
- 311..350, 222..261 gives 0.83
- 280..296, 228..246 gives 1.26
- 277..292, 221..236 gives 1.74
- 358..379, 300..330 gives 1.26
